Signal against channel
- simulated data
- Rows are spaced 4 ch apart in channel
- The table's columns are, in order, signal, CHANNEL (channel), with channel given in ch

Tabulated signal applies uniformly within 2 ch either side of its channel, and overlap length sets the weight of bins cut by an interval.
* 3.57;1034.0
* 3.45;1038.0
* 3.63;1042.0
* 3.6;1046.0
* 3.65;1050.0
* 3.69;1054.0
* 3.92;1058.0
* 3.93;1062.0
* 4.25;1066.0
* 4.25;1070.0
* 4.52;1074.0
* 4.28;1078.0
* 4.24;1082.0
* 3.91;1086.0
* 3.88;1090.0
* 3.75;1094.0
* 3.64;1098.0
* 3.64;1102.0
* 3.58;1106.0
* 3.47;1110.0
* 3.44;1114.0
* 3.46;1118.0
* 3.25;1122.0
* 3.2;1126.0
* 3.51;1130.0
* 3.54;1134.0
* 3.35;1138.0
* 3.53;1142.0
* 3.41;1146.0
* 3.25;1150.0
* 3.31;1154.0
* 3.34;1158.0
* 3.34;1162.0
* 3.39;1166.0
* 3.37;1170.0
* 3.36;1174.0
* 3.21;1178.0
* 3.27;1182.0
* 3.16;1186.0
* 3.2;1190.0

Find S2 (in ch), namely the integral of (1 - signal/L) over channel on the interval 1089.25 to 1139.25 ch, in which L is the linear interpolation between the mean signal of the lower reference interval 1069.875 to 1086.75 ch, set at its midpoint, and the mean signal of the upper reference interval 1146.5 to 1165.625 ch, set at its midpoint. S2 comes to 4.2 ch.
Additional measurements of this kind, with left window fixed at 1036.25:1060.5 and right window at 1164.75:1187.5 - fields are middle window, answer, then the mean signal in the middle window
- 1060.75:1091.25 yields -4.98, 4.17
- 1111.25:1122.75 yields 0.20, 3.4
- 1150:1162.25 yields 0.13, 3.32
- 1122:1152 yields 0.16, 3.39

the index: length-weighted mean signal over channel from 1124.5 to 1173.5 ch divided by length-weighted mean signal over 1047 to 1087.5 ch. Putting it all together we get 0.83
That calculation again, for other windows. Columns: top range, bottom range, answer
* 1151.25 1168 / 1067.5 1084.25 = 0.77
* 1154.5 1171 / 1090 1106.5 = 0.91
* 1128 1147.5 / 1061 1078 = 0.81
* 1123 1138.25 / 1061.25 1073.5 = 0.81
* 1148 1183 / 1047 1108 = 0.84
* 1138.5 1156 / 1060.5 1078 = 0.79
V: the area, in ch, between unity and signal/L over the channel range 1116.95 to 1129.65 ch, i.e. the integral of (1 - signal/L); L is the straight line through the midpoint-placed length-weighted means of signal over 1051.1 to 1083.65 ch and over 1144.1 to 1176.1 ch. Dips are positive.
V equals 1.2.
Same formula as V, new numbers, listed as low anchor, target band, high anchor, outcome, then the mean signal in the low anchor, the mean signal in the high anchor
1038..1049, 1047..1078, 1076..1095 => -1.98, 3.59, 4.03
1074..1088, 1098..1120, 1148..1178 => 2.10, 4.2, 3.33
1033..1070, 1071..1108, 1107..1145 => -3.58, 3.78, 3.42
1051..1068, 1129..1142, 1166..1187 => 0.15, 3.93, 3.29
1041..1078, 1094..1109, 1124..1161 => 0.17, 3.96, 3.38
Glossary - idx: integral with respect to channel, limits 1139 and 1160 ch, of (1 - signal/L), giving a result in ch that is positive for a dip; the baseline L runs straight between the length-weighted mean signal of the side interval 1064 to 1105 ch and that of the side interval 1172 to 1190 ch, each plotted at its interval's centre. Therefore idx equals 0.8 ch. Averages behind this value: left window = 4.02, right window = 3.24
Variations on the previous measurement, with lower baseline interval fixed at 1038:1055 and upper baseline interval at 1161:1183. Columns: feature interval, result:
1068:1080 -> -2.7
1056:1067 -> -1.3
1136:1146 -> -0.1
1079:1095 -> -2.1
